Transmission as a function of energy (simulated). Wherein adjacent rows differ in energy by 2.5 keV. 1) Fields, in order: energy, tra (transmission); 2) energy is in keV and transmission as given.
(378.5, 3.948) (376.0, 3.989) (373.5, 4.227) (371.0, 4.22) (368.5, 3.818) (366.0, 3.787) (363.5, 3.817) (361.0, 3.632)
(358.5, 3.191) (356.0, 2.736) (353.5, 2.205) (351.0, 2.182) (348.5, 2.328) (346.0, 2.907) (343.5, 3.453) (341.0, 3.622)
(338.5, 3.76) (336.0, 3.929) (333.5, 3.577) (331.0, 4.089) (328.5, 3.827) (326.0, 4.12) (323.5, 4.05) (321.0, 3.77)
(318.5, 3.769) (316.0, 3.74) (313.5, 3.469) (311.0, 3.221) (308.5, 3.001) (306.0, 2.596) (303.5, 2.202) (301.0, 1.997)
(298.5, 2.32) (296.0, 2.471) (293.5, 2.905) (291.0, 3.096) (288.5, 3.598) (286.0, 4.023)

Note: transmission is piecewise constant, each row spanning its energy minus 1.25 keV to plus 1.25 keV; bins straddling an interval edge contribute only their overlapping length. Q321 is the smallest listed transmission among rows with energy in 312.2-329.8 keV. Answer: 3.469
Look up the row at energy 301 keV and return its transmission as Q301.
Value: 1.997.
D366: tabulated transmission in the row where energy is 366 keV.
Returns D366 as 3.787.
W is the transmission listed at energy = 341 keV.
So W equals 3.622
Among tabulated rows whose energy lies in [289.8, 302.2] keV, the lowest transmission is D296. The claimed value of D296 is 1.997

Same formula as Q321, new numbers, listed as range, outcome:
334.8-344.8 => 3.453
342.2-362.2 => 2.182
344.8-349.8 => 2.328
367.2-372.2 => 3.818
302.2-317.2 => 2.202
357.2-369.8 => 3.191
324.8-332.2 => 3.827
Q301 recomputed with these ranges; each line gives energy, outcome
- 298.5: 2.32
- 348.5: 2.328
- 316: 3.74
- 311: 3.221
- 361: 3.632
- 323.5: 4.05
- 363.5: 3.817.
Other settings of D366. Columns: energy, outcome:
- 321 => 3.77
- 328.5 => 3.827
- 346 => 2.907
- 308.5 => 3.001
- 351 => 2.182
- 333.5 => 3.577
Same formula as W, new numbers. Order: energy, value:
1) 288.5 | 3.598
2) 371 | 4.22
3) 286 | 4.023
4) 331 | 4.089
